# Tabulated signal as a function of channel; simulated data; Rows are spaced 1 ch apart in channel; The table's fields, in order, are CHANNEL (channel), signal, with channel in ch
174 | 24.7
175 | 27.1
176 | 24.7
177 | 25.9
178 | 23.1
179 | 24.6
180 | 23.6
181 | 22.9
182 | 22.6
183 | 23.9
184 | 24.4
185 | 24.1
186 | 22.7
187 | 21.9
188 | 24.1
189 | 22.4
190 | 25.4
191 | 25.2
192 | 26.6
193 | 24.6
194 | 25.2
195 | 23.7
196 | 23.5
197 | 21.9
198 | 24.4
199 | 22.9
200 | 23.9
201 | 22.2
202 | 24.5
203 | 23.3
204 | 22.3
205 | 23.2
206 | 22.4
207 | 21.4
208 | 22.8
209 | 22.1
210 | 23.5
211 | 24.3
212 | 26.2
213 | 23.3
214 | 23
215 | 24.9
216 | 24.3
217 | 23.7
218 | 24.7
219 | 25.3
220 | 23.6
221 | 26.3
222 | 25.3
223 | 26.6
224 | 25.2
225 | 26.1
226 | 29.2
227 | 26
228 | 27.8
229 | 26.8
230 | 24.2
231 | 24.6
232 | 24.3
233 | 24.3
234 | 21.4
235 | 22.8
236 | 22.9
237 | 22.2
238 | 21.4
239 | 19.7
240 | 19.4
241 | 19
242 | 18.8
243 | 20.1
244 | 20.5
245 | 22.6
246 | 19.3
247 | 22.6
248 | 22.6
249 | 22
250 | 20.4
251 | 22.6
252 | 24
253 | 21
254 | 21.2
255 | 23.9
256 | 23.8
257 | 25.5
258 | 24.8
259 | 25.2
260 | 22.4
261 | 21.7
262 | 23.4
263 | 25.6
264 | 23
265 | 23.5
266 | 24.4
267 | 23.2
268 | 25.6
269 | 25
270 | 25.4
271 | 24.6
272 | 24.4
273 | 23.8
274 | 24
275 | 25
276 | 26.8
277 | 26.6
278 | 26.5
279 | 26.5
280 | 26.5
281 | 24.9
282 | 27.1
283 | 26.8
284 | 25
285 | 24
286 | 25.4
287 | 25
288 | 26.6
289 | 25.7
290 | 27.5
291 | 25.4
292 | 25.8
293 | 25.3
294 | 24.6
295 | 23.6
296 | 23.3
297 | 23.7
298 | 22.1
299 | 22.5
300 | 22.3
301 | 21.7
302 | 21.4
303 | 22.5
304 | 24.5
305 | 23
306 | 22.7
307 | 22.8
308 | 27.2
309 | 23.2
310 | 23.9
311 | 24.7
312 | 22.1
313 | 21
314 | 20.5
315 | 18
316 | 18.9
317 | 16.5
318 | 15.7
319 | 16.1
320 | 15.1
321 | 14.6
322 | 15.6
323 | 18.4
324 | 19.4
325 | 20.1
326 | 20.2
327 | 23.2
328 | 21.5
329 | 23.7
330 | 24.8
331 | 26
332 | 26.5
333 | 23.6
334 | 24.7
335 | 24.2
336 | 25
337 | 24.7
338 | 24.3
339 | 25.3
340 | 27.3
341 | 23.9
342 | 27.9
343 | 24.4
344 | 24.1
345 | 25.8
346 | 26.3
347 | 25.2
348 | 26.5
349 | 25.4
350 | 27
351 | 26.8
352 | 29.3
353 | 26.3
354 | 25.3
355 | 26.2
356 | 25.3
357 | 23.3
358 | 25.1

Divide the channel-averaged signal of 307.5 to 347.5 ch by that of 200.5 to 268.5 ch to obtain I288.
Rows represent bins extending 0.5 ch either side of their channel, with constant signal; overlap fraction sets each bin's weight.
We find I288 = 0.96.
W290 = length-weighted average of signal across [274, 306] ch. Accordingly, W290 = 24.7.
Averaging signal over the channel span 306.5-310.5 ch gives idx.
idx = 24.3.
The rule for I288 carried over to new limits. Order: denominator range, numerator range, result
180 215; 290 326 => 0.91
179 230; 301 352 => 0.94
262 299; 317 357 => 0.94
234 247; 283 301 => 1.18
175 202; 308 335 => 0.87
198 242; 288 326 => 0.91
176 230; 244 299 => 1.00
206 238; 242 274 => 0.95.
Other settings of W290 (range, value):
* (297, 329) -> 20.8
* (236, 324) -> 22.8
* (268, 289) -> 25.5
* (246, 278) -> 23.8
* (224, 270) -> 23.2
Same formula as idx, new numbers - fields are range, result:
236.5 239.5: 21.1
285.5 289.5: 25.7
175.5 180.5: 24.4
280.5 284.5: 26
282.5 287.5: 25.2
